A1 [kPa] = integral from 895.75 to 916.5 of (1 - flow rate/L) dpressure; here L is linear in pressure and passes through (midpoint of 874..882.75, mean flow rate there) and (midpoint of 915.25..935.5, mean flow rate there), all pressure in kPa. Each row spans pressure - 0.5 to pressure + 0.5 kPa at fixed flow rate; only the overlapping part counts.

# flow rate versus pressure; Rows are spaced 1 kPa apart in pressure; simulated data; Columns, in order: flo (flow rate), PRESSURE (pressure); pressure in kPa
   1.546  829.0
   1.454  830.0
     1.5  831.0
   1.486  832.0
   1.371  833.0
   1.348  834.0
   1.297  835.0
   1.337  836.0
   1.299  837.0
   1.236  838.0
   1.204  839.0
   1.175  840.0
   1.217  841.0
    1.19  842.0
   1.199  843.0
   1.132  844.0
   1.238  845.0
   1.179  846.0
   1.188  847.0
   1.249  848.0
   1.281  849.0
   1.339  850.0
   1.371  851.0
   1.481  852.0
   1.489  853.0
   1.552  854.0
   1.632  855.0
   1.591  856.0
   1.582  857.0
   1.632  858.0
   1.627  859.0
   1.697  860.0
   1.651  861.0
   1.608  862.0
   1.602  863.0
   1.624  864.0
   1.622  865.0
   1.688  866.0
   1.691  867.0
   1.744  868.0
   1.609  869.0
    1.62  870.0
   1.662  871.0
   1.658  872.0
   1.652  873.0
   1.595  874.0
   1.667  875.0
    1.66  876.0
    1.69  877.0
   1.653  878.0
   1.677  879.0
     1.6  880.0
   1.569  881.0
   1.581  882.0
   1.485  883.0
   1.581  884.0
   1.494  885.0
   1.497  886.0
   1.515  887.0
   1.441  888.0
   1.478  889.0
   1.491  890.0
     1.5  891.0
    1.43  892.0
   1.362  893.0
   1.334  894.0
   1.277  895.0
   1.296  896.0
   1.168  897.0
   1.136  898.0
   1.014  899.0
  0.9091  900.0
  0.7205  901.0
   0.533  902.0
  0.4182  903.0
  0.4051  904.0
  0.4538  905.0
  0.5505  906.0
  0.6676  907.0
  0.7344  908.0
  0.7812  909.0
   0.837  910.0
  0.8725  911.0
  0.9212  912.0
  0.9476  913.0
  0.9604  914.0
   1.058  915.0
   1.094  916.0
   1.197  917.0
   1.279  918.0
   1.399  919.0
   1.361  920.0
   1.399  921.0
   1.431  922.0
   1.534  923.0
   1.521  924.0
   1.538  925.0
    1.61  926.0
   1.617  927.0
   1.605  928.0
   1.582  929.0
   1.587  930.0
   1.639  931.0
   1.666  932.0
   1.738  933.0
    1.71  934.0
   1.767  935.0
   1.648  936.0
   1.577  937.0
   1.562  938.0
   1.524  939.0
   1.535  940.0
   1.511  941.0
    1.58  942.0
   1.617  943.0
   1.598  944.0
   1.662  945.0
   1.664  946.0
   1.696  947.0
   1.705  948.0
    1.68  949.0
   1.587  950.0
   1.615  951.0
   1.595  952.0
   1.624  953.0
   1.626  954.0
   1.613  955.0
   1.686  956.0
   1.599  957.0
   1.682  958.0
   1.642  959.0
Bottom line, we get 9.7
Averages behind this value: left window 1.63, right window 1.51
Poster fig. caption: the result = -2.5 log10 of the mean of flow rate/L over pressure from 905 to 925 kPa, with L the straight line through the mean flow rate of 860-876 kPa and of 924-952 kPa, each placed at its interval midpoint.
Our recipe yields 0.449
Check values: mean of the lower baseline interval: 1.65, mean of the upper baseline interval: 1.62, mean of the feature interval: 1.08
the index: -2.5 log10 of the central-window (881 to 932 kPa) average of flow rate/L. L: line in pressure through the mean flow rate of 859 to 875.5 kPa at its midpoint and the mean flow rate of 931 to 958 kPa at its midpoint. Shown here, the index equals 0.33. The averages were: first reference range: 1.65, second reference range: 1.63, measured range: 1.21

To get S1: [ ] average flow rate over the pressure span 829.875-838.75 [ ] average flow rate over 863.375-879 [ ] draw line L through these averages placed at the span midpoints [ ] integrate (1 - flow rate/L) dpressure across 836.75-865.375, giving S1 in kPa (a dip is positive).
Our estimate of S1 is 1.7 kPa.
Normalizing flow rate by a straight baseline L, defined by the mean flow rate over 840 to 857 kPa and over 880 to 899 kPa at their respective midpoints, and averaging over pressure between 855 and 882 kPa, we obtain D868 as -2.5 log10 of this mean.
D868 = -0.191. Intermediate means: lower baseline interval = 1.34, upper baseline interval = 1.42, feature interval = 1.64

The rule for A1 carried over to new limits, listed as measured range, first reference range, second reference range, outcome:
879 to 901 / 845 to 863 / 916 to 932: 1.5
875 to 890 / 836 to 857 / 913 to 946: -1.8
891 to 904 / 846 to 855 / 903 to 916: -2.1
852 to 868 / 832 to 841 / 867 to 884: -1.3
